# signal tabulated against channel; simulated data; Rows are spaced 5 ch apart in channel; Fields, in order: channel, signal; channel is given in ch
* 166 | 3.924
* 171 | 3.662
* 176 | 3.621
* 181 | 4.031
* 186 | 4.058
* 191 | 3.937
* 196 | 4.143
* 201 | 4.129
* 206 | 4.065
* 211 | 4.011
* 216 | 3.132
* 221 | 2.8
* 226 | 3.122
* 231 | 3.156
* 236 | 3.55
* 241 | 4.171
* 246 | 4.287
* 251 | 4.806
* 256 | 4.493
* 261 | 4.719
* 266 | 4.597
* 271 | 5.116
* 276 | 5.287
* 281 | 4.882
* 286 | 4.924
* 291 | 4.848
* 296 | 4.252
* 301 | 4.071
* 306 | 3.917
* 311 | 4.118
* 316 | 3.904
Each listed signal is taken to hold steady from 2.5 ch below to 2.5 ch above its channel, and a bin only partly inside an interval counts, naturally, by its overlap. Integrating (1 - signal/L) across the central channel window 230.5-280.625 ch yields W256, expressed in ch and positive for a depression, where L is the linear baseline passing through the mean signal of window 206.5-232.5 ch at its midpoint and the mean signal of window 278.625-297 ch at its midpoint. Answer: -4.86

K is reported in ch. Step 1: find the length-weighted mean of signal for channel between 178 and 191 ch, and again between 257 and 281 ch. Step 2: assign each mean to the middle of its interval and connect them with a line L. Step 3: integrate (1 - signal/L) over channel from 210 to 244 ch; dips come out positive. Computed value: 8.0 ch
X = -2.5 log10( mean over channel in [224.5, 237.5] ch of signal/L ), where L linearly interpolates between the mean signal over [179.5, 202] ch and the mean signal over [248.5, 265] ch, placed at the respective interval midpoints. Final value 0.33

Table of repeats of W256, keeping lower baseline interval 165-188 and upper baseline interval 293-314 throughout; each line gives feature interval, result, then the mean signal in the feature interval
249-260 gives -1.8 ch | 4.65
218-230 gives 2.9 ch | 2.99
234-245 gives 0.1 ch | 3.93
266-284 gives -4.3 ch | 5.02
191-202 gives -0.6 ch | 4.09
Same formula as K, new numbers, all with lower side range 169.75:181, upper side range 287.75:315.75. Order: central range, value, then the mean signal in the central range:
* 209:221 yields 1.52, 3.39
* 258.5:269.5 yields -1.66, 4.7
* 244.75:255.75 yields -1.47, 4.57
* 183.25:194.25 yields -0.67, 4.01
